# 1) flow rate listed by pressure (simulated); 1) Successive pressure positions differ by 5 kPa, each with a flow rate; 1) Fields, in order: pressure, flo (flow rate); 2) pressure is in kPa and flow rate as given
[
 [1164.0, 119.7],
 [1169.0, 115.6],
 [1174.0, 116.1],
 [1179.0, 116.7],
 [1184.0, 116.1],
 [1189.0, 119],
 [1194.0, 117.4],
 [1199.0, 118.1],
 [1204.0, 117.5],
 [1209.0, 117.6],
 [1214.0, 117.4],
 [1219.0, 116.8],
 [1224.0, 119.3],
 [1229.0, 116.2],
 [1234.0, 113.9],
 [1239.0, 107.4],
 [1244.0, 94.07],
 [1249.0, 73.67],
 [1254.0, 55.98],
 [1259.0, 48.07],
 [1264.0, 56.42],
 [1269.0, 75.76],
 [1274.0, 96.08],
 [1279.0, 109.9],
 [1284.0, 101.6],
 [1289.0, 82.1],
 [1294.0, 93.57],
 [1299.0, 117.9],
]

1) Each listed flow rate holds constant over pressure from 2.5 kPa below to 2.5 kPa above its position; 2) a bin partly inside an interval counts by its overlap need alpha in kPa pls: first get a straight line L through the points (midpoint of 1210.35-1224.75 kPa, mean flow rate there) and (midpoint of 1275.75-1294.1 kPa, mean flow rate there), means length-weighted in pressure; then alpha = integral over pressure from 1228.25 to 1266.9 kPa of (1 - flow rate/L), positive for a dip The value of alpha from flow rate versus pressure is 9.8 kPa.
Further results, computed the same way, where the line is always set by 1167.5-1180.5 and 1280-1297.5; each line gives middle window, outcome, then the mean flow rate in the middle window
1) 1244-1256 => 3.7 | 71.3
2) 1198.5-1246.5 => -2.8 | 114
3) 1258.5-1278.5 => 4.8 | 75.3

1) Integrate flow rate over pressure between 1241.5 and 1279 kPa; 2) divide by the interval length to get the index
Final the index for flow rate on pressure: 74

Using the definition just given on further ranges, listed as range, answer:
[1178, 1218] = 117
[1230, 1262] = 83.4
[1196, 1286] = 97.6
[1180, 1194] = 117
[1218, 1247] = 110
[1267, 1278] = 89.7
